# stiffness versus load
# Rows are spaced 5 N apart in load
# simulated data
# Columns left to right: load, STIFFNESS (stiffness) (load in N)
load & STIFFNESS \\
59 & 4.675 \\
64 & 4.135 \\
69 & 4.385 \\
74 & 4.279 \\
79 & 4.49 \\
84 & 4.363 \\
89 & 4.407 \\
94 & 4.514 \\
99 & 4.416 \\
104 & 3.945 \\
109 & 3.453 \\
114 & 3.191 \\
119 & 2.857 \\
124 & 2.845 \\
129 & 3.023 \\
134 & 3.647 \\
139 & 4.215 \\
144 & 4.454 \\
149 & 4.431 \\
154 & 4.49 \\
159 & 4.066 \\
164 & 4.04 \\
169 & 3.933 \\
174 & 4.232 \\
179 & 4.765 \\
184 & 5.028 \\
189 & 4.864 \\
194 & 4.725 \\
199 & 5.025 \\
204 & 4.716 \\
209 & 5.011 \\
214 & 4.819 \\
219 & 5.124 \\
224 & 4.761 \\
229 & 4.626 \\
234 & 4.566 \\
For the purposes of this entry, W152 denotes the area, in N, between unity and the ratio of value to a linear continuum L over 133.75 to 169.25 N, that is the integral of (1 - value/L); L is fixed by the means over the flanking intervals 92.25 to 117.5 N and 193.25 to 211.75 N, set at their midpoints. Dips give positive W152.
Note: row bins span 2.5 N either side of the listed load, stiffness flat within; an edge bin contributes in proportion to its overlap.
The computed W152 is 1.1 N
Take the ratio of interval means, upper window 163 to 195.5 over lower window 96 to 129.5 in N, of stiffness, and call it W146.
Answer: 1.32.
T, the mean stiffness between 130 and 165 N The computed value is 4.15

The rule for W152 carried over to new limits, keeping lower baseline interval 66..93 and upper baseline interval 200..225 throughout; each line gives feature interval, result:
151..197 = 2.80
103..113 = 2.03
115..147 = 7.57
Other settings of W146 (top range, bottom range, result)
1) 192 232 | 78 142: 1.28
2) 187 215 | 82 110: 1.15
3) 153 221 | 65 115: 1.11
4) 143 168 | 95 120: 1.16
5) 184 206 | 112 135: 1.58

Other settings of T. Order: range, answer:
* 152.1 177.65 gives 4.17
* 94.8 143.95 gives 3.59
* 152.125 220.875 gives 4.63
